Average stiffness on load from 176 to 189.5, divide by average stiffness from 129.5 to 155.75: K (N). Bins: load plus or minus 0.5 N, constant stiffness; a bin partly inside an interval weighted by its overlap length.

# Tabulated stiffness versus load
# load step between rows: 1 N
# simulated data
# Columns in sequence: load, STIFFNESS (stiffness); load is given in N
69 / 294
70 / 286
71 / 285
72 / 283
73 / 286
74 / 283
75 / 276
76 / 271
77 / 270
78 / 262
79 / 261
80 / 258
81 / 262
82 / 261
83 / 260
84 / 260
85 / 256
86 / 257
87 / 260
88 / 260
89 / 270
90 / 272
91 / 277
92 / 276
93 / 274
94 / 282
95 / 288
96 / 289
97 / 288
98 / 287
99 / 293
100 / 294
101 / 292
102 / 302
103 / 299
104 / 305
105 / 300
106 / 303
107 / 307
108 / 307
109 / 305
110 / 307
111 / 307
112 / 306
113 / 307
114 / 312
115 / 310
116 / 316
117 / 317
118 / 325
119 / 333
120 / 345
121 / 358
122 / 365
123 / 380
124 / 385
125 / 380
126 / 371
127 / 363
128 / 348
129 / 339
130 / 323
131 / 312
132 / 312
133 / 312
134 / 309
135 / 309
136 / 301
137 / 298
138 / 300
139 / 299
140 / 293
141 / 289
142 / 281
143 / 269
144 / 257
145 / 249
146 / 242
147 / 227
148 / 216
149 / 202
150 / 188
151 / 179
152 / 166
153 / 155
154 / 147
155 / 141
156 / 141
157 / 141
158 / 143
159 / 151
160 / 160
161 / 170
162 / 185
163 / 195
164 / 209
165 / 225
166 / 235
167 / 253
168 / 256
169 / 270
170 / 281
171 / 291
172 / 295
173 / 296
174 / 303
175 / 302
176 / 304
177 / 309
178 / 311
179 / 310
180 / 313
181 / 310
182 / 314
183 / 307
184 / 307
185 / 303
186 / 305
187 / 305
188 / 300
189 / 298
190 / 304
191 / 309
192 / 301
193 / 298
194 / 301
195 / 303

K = 1.22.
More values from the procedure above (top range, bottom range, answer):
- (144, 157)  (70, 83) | 0.69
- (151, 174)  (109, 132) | 0.62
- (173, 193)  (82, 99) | 1.12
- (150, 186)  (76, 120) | 0.83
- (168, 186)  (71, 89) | 1.13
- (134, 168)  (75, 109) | 0.79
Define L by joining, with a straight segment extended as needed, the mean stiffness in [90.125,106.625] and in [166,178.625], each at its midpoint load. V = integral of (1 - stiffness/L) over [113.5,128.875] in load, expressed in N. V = -3.1 N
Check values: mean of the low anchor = 290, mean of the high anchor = 287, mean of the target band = 347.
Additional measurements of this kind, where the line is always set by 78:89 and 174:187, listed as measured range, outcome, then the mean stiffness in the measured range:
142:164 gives 7.8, 190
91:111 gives -1.9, 294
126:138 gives -1.6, 322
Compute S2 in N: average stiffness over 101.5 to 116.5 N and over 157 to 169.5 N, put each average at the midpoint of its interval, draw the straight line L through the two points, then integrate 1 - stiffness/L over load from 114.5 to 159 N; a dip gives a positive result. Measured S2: -3.4 N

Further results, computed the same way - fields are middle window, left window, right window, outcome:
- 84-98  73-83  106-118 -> 0.53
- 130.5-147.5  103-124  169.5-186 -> 1.56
